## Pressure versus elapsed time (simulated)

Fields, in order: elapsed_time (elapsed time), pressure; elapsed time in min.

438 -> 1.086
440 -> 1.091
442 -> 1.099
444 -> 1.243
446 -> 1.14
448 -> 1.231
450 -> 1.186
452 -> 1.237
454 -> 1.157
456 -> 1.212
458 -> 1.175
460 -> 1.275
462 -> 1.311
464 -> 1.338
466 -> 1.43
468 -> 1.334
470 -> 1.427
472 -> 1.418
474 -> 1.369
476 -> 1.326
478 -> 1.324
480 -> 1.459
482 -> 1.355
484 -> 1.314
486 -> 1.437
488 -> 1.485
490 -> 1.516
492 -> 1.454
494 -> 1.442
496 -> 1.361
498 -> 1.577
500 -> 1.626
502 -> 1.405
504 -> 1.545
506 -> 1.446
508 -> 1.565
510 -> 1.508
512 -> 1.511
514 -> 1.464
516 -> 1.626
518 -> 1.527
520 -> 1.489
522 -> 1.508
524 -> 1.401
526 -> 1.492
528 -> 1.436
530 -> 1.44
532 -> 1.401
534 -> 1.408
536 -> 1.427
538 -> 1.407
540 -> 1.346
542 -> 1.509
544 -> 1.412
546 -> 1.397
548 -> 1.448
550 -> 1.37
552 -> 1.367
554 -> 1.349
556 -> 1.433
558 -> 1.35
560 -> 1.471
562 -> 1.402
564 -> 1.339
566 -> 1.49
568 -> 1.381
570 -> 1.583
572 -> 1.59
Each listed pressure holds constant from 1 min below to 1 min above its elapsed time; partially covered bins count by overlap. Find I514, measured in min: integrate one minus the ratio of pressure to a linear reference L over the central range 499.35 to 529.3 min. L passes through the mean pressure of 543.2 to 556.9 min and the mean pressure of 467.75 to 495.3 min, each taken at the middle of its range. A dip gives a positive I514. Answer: -2.1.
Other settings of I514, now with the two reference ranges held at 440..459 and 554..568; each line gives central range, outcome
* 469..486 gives -1.9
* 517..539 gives -1.8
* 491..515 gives -3.8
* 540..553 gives -0.3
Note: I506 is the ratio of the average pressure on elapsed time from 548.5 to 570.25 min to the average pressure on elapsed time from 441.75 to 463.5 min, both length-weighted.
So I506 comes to 1.2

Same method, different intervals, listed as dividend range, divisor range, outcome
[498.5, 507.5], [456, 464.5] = 1.20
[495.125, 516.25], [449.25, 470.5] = 1.18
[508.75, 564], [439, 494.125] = 1.10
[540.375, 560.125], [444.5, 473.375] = 1.10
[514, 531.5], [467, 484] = 1.08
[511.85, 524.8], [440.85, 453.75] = 1.27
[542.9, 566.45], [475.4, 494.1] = 0.99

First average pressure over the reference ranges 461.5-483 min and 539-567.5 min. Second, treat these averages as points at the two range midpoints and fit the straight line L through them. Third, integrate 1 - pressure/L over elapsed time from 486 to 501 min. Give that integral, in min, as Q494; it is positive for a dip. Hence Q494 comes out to -1.2 min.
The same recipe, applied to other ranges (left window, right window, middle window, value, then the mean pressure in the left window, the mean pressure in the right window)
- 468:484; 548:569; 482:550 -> -3.7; 1.38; 1.4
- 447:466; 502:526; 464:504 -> -1.6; 1.25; 1.5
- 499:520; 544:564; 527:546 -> 0.3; 1.52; 1.4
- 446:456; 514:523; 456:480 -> -1.1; 1.2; 1.53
